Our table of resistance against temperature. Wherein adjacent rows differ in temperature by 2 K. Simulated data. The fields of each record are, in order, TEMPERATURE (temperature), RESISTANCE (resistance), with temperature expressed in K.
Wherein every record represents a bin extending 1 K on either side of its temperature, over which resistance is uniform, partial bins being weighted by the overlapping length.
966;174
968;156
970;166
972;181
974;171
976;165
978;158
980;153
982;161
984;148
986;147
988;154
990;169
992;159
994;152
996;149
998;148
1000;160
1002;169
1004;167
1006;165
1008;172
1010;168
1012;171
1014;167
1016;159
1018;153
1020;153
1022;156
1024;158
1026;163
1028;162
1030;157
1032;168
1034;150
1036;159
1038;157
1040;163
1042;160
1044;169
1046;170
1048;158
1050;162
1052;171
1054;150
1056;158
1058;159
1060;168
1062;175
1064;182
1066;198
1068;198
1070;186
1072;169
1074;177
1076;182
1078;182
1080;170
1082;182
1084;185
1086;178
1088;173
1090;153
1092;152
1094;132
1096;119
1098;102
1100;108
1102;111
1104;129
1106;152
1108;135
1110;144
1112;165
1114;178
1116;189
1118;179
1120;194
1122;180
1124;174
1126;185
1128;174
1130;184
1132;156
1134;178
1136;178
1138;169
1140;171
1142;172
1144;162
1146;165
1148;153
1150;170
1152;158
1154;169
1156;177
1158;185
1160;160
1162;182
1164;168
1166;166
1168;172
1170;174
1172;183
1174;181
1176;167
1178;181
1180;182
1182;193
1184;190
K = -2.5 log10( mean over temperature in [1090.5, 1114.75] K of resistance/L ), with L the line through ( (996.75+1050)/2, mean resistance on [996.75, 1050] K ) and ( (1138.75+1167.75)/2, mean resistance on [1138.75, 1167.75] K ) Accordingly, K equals 0.22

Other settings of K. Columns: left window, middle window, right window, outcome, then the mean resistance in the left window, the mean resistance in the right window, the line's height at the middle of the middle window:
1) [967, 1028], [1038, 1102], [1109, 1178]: 0.021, 161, 173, 167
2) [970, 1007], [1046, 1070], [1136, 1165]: -0.049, 160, 169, 164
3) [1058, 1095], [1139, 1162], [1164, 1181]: 0.044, 174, 175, 175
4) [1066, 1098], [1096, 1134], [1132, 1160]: 0.075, 168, 169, 168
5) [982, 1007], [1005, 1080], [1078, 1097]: -0.049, 157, 162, 160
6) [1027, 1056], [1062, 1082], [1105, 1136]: -0.108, 161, 171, 165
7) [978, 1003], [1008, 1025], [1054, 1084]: 0.010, 156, 177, 163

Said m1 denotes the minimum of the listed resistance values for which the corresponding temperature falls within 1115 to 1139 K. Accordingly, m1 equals 156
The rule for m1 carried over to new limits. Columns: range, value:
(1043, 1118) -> 102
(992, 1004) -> 148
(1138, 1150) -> 153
